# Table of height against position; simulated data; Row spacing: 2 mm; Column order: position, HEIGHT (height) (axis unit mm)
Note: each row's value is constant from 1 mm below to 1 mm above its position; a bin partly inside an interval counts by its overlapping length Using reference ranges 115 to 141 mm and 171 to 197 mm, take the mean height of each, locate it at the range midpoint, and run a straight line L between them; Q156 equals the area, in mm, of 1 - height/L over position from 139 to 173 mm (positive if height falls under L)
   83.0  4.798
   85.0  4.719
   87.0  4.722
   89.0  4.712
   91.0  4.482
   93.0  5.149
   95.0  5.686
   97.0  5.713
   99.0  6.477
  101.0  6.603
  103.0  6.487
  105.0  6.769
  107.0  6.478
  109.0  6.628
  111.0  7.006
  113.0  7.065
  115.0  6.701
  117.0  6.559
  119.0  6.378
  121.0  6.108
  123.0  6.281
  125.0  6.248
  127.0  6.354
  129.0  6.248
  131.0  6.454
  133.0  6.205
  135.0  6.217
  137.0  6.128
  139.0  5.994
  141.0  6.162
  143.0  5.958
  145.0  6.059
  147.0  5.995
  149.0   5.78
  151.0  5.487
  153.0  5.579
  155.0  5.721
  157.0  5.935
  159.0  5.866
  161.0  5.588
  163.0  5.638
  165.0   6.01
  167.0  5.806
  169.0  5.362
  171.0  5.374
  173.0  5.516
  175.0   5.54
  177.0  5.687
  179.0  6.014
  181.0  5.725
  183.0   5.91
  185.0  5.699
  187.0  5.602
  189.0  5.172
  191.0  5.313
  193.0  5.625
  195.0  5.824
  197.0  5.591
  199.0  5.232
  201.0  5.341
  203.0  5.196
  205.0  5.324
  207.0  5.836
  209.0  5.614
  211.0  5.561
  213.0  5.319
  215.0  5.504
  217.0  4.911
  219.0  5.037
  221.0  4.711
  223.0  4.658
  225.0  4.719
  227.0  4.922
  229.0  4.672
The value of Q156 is 1.0 mm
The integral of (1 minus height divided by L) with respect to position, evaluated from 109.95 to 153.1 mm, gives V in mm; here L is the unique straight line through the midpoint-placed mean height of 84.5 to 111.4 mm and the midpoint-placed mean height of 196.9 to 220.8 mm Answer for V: -4.2 mm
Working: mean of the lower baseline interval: 5.83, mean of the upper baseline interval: 5.34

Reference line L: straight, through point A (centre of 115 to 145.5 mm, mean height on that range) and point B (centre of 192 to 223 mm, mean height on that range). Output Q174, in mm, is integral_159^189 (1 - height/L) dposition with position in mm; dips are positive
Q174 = 0.4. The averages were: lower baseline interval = 6.24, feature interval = 5.67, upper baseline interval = 5.35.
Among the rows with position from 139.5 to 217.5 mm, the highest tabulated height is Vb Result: 6.162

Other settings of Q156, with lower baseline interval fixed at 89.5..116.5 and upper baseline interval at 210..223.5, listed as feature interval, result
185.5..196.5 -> -0.31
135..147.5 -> -0.45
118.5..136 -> -0.83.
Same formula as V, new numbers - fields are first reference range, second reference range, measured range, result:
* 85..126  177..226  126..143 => -1.0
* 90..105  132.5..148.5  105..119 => -1.8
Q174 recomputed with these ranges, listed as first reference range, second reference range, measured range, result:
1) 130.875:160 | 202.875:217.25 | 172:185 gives -0.1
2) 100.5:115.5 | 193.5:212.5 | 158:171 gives 0.7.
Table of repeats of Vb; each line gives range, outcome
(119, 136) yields 6.454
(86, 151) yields 7.065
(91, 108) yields 6.769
